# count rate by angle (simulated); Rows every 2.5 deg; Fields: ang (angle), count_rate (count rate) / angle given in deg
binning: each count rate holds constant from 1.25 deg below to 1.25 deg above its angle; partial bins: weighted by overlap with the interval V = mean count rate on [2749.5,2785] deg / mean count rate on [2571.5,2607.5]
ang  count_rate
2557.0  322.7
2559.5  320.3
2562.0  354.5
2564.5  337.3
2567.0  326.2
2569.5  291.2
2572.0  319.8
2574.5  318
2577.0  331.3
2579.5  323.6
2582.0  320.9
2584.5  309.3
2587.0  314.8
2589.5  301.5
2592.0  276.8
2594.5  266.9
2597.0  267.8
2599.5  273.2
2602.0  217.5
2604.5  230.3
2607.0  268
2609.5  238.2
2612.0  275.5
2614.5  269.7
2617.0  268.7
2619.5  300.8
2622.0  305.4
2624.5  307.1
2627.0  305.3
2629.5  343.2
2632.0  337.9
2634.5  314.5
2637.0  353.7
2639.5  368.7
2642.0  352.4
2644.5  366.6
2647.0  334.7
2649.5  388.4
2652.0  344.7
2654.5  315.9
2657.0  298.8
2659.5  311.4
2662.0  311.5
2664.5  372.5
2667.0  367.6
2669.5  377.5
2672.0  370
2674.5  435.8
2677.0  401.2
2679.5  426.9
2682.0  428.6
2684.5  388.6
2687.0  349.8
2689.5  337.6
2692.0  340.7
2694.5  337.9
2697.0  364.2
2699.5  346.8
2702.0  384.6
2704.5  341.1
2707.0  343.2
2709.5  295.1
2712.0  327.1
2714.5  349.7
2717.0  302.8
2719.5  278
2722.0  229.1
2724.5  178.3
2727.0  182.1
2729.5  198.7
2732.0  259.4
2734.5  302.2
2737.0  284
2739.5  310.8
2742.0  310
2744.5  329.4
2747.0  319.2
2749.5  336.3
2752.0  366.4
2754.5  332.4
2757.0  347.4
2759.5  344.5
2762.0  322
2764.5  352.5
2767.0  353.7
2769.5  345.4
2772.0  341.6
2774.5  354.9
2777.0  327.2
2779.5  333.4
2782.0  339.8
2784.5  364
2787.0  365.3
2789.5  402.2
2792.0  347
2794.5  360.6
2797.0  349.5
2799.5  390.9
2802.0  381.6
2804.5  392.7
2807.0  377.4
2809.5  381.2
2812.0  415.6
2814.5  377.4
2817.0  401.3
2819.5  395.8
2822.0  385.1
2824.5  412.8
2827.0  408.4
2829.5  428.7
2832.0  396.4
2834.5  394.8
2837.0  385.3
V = 1.19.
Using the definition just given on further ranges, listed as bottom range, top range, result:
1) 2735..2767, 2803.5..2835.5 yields 1.21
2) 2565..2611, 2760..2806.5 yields 1.23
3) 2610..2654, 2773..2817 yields 1.14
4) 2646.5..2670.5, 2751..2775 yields 1.01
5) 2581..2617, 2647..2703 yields 1.33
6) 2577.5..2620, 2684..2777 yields 1.14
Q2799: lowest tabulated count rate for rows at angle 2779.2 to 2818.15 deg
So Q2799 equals 333.4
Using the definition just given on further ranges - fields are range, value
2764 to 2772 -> 341.6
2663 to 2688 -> 349.8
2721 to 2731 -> 178.3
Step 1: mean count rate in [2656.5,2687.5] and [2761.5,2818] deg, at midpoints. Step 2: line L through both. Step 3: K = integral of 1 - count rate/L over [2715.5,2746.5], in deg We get 8.7 deg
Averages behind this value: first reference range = 375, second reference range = 365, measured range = 266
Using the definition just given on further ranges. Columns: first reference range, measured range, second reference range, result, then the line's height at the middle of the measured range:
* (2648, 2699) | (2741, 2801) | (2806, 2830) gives 6.0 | 386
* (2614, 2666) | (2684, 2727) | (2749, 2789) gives 2.5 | 338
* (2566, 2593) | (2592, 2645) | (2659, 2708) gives 6.1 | 333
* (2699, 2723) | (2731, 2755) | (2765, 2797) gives 1.4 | 335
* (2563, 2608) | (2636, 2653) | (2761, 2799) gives -2.6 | 312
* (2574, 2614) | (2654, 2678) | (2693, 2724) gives -3.9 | 307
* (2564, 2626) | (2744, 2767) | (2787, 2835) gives 1.5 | 363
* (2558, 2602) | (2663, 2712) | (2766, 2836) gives -4.0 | 340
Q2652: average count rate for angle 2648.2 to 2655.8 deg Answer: 349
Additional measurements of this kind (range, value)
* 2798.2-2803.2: 386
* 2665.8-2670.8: 373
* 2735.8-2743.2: 302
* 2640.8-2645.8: 359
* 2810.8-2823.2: 395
